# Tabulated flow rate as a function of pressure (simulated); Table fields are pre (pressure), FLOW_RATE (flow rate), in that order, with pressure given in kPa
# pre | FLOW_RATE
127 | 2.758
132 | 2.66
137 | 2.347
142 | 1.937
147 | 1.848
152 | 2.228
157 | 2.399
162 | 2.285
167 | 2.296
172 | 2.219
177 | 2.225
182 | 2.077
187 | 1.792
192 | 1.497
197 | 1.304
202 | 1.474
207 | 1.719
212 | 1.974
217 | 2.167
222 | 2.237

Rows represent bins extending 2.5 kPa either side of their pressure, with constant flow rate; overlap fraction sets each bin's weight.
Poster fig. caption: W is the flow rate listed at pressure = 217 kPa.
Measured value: 2.167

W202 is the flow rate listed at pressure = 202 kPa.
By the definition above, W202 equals 1.474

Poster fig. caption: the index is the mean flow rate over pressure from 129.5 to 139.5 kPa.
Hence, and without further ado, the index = 2.5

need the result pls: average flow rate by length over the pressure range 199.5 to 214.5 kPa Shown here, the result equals 1.72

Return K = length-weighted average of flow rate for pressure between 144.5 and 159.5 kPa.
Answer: 2.16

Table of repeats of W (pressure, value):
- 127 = 2.758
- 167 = 2.296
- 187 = 1.792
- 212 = 1.974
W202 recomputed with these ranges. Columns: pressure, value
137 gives 2.347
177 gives 2.225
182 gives 2.077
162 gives 2.285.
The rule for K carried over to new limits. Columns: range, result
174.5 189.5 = 2.03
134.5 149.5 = 2.04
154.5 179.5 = 2.28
